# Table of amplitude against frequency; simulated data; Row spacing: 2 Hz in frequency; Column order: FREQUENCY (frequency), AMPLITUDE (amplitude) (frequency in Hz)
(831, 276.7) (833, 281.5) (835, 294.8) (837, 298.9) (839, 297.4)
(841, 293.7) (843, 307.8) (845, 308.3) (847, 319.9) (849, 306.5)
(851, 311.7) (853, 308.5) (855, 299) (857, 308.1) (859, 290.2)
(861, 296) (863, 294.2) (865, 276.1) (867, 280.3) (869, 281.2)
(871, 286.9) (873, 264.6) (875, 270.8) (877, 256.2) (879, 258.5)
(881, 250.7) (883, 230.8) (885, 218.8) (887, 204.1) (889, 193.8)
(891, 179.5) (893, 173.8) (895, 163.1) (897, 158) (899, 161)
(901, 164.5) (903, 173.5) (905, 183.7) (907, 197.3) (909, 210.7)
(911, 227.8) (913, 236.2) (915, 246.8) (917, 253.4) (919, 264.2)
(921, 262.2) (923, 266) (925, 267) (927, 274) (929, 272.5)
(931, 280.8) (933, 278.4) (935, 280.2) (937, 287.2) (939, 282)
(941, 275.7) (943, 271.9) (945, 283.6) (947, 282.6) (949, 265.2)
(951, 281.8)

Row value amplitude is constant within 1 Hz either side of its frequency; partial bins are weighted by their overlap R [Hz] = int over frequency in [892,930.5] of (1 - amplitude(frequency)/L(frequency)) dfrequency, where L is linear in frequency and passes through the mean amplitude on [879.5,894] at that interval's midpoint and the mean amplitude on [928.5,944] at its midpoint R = 4.09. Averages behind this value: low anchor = 209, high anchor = 279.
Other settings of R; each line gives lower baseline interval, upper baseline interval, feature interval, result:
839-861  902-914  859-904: 4.1 Hz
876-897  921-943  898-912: 2.9 Hz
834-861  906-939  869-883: 1.1 Hz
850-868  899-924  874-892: 2.3 Hz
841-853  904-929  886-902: 5.4 Hz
